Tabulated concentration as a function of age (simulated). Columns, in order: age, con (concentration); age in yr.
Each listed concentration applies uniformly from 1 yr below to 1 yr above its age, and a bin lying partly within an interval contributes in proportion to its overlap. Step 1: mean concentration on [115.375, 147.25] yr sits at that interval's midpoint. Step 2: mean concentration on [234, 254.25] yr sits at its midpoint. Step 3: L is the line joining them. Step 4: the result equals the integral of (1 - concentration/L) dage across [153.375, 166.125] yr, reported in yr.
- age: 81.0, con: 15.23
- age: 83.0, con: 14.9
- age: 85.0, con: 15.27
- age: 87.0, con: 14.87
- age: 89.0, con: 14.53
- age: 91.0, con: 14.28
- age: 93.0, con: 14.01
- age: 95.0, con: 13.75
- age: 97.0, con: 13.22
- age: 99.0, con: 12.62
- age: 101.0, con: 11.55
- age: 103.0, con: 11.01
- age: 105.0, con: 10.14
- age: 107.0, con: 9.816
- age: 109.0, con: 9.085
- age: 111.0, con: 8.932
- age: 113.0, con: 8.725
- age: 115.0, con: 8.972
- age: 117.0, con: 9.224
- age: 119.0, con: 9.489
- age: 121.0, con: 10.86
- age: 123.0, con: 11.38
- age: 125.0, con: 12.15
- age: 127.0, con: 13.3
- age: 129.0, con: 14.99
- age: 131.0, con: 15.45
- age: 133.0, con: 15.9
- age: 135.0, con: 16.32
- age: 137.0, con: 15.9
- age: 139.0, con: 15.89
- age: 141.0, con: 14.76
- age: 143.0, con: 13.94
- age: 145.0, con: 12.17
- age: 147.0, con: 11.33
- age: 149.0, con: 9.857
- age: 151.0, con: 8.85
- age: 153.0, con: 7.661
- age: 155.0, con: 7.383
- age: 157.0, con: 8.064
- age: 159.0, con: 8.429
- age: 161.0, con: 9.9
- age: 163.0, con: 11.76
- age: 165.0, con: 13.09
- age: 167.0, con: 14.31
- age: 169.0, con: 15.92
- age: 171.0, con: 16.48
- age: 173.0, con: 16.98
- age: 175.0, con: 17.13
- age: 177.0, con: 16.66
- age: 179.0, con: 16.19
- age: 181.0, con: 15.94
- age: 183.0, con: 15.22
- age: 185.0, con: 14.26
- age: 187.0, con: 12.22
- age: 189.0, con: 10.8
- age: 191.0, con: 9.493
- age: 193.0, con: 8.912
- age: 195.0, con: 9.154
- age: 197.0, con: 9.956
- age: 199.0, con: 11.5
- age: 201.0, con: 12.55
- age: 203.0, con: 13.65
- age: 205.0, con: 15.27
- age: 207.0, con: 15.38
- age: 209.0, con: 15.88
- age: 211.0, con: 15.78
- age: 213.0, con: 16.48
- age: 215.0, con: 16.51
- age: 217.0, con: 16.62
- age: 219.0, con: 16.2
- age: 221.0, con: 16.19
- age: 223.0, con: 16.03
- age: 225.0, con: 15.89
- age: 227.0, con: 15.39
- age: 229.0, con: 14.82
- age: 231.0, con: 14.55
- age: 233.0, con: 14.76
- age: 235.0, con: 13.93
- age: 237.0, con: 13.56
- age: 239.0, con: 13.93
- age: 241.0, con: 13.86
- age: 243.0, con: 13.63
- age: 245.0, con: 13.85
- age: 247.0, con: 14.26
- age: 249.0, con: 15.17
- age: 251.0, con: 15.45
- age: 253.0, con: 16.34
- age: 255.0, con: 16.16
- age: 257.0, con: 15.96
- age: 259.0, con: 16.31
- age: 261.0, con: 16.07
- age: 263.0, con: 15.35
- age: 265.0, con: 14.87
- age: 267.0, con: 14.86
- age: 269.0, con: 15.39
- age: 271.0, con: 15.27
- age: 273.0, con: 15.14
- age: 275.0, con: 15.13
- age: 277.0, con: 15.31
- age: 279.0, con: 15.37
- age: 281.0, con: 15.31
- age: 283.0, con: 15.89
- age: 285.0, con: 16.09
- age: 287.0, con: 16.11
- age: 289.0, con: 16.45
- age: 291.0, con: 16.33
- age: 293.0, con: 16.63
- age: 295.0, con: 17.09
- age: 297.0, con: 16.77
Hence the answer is 3.6 yr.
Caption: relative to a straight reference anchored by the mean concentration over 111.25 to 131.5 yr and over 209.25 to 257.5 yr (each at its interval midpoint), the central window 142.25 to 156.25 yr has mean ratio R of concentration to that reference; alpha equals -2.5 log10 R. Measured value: 0.21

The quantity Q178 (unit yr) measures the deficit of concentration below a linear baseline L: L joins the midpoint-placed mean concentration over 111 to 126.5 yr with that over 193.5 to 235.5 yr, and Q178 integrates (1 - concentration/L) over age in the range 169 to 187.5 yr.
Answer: -4.22 yr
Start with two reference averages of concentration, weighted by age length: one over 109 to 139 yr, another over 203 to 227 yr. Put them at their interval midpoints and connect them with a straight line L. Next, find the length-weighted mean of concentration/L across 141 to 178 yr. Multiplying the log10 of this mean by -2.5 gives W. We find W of 0.12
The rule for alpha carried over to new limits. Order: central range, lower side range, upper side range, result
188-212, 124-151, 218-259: 0.18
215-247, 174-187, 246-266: 0.05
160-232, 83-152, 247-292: -0.01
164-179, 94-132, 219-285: -0.22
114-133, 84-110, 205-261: 0.10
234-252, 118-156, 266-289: 0.04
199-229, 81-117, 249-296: -0.06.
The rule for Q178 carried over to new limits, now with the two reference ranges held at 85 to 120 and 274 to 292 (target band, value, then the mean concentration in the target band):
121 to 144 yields -4.01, 14.4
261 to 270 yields 0.08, 15.2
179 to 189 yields -0.58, 14.2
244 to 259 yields -0.34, 15.4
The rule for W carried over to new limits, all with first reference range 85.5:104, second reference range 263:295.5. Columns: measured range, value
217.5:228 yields -0.07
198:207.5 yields 0.09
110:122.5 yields 0.40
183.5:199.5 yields 0.31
